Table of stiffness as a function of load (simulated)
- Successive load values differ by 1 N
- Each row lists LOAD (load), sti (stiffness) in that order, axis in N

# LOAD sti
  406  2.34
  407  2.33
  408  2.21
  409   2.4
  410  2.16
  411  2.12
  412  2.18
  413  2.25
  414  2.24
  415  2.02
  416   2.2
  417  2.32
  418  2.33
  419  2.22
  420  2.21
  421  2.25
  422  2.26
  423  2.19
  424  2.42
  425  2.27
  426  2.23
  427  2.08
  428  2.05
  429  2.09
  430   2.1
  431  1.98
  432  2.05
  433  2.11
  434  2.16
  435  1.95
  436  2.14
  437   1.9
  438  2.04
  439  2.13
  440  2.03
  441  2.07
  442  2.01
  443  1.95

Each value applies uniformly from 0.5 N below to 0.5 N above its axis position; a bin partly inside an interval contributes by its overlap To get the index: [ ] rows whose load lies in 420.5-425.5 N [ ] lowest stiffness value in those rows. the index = 2.19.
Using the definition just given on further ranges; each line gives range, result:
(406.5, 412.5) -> 2.12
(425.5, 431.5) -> 1.98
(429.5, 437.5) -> 1.9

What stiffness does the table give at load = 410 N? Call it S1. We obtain 2.16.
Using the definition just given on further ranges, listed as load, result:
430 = 2.1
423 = 2.19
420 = 2.21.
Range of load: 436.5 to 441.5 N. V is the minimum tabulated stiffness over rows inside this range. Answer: 1.9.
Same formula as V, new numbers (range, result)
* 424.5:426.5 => 2.23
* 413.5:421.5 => 2.02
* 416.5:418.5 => 2.32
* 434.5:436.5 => 1.95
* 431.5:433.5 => 2.05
